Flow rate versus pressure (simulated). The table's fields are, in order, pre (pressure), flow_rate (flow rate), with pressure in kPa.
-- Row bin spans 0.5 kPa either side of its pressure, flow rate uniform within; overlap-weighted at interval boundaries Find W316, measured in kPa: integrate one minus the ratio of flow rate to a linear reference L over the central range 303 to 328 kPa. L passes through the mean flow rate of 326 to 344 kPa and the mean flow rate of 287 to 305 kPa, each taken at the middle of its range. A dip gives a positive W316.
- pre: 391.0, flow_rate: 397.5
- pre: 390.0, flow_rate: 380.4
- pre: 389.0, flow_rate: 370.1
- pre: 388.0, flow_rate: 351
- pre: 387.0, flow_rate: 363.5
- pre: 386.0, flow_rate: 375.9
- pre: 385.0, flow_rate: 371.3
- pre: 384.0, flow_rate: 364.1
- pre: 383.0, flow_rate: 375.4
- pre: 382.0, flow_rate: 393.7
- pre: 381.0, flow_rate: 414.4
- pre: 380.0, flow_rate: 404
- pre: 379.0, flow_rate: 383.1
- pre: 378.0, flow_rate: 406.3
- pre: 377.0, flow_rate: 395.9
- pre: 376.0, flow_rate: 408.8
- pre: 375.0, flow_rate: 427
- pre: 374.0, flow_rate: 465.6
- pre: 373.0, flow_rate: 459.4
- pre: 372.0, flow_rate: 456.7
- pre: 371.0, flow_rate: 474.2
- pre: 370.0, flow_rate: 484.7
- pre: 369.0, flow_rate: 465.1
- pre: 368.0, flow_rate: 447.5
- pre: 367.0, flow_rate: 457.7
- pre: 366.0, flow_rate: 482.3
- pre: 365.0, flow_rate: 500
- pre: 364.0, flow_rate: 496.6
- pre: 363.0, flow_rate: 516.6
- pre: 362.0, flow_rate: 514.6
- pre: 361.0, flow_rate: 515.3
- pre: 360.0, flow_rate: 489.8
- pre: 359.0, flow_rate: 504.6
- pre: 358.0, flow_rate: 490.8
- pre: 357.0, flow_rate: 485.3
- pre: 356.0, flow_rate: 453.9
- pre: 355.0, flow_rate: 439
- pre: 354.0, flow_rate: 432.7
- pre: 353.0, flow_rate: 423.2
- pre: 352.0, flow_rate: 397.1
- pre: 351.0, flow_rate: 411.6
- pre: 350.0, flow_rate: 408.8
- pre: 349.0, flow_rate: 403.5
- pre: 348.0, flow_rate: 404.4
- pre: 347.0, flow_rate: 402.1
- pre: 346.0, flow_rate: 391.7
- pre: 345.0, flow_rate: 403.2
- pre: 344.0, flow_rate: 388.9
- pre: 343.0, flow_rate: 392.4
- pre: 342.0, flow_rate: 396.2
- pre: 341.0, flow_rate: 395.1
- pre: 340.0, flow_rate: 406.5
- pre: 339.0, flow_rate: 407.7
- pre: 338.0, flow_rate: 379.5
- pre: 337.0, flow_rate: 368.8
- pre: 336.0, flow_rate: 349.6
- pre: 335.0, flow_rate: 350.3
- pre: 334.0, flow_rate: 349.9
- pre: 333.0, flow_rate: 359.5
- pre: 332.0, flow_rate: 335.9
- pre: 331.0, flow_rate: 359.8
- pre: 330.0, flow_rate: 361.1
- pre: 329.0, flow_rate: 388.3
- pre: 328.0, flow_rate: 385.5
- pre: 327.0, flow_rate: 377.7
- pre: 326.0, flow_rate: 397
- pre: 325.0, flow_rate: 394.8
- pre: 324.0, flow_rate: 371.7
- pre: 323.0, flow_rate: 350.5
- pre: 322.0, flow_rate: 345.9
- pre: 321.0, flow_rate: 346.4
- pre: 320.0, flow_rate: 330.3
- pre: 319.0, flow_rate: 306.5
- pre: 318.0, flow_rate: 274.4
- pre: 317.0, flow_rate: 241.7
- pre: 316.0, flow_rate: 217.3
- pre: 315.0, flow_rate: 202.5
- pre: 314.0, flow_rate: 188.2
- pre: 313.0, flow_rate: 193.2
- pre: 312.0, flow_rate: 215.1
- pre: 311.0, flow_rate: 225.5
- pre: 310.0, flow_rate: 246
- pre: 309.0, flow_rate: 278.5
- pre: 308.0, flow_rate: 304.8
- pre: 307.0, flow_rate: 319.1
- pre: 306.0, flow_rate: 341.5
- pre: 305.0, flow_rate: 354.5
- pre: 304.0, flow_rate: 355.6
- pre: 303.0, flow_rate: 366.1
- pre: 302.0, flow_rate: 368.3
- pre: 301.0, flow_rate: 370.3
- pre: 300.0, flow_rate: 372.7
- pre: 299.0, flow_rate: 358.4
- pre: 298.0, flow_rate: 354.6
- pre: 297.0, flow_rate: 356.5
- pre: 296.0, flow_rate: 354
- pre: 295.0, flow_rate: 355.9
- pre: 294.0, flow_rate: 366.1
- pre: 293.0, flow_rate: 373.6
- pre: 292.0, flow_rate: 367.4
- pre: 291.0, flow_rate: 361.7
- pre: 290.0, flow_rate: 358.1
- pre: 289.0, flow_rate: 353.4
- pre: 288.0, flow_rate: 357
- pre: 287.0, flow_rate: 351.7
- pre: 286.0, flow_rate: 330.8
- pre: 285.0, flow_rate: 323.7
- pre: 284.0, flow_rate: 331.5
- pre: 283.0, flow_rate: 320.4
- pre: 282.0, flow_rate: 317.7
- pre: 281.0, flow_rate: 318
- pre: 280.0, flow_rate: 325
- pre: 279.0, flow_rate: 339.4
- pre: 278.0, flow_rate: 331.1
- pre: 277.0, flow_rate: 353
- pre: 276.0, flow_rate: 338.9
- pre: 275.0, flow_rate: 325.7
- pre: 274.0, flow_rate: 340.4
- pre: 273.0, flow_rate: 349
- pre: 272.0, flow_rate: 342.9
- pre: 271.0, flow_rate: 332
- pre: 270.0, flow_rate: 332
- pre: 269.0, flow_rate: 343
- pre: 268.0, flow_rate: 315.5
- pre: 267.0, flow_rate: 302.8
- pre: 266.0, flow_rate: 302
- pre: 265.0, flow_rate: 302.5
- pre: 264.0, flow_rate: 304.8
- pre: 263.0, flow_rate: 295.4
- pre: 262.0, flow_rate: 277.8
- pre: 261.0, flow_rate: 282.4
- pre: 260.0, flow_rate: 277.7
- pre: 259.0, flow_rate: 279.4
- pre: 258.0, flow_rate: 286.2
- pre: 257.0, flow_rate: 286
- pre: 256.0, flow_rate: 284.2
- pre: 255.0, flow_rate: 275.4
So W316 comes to 4.5 kPa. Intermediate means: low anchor 361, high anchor 375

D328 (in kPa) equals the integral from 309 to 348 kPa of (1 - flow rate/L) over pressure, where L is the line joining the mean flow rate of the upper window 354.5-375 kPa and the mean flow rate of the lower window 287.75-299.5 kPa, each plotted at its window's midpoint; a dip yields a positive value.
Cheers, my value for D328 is 7.75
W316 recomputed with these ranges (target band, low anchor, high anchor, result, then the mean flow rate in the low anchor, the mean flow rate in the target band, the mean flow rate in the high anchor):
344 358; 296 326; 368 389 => -1.9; 311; 421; 412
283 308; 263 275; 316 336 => -1.4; 323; 353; 346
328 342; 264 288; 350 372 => 1.8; 329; 372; 469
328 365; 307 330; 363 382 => -3.8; 301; 417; 447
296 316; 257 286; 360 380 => 3.4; 317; 303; 460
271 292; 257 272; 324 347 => -1.1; 303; 339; 379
